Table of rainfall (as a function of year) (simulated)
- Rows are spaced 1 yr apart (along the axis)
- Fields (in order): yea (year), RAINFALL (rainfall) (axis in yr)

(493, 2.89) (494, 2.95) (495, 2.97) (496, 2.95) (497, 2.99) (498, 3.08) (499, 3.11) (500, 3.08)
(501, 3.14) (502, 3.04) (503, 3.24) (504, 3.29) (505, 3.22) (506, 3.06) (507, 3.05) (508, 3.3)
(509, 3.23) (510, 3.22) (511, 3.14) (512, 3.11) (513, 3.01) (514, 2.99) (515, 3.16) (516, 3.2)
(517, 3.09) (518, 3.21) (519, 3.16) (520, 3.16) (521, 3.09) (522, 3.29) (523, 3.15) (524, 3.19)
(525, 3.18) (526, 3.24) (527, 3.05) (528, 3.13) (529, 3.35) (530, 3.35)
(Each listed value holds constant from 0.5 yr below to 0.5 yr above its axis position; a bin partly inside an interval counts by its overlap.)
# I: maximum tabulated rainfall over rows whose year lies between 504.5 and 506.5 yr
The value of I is 3.22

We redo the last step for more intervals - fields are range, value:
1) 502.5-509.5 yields 3.3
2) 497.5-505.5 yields 3.29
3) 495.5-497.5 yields 2.99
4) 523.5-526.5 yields 3.24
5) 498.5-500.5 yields 3.11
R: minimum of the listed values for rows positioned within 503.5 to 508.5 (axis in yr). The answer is 3.05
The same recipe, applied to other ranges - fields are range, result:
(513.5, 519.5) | 2.99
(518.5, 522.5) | 3.09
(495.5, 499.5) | 2.95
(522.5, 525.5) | 3.15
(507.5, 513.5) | 3.01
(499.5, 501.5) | 3.08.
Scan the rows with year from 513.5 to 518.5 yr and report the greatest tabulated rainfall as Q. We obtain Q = 3.21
